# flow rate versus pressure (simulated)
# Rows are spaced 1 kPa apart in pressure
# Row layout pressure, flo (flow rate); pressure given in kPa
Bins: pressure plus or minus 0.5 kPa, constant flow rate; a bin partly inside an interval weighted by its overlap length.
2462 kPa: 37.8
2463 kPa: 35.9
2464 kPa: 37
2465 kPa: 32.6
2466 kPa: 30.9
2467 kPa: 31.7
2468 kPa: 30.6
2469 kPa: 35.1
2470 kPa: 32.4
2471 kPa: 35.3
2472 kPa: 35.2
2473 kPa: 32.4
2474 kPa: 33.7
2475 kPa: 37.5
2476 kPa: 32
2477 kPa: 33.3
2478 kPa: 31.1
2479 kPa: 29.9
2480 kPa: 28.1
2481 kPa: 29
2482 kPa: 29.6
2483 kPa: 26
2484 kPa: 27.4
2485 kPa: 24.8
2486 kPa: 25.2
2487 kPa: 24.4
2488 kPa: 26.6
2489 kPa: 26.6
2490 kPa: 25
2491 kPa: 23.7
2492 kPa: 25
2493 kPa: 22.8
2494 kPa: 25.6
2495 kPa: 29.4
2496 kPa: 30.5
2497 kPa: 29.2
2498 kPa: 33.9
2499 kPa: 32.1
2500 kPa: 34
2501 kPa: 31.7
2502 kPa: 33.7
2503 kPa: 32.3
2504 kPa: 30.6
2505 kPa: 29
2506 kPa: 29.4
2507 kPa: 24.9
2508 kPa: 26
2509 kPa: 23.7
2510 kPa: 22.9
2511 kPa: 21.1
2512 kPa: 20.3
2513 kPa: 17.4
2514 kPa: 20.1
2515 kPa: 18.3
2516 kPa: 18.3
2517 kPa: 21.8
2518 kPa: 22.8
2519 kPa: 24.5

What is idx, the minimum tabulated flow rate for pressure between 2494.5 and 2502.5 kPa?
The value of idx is 29.2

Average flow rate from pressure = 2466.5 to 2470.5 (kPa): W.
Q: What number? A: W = 32.5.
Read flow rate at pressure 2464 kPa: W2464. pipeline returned 37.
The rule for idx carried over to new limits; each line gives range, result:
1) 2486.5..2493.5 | 22.8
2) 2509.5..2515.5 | 17.4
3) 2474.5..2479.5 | 29.9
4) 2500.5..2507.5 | 24.9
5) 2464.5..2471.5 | 30.6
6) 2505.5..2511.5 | 21.1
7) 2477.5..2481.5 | 28.1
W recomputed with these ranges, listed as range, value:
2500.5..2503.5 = 32.6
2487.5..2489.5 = 26.6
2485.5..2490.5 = 25.6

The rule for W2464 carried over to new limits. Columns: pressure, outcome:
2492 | 25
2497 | 29.2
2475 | 37.5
